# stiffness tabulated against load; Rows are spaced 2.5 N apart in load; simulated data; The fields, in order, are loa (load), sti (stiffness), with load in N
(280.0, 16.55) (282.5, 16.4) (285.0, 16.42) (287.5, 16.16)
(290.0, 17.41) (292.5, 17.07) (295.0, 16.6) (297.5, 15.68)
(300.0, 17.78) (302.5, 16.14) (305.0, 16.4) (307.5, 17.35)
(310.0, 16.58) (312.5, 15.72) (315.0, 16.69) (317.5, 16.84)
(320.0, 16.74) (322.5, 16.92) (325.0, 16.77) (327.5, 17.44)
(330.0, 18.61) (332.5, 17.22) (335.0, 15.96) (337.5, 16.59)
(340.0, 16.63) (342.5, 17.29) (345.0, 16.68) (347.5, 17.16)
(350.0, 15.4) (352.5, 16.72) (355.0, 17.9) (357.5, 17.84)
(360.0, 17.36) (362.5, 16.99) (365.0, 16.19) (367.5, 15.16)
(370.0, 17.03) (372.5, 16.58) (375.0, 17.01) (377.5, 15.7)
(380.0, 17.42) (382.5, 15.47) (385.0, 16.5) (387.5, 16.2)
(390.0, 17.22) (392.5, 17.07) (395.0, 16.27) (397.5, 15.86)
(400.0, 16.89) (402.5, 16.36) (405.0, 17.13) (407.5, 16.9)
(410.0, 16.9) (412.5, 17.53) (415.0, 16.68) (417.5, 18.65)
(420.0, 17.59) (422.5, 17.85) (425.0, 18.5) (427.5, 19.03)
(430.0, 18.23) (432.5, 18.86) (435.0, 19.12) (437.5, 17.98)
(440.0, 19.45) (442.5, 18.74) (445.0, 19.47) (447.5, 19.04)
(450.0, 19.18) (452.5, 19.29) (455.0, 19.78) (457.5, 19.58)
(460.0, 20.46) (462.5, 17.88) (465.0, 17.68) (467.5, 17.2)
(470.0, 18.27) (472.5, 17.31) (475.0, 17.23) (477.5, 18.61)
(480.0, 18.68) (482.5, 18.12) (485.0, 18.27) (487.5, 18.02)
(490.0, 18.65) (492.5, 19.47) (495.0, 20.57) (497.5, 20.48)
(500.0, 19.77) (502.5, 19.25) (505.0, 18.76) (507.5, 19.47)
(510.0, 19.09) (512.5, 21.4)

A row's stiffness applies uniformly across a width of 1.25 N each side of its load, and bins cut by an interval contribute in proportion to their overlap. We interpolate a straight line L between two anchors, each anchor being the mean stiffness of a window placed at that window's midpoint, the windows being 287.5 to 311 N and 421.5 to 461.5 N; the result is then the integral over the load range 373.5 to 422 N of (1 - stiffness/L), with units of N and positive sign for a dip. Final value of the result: 4.0 N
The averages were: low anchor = 16.7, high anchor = 19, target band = 16.8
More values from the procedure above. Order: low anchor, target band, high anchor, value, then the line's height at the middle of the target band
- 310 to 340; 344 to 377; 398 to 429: 0.7 N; 17.1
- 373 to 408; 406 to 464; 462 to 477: -4.6 N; 17.2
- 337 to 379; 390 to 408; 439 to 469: 1.0 N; 17.7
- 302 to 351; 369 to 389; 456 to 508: 1.1 N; 17.4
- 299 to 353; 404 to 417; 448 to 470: 0.7 N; 18.1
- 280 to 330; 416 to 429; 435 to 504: 0.0 N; 18.2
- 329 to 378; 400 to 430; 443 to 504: 0.5 N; 17.9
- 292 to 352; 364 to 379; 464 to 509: 0.9 N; 17.3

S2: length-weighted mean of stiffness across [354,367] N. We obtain 17.1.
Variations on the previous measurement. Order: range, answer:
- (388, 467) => 18.1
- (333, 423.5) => 16.8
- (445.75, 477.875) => 18.6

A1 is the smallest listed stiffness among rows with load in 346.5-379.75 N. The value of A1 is 15.16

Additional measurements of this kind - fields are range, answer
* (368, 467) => 15.47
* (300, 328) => 15.72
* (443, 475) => 17.2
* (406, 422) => 16.68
